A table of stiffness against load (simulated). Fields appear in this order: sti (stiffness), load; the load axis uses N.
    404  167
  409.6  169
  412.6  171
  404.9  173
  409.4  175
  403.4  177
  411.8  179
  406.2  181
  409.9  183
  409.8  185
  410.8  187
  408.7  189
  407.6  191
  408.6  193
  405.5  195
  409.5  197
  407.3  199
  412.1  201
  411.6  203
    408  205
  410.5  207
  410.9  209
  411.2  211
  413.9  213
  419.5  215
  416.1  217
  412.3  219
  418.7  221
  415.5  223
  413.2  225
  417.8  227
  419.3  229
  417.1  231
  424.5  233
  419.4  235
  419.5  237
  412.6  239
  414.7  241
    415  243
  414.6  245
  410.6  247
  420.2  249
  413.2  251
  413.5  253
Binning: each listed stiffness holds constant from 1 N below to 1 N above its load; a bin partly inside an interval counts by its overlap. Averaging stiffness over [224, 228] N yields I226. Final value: 416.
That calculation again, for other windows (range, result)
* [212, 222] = 416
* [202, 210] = 410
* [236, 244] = 415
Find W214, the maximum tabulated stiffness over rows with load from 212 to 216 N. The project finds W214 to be 419.5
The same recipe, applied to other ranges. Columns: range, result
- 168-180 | 412.6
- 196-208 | 412.1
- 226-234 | 424.5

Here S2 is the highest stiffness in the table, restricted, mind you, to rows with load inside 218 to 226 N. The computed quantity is 418.7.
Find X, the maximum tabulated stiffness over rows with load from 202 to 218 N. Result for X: 419.5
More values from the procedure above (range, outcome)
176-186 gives 411.8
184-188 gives 410.8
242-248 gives 415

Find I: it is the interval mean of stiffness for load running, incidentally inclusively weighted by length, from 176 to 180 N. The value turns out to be 408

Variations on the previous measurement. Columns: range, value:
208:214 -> 412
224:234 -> 418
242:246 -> 415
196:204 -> 410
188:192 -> 408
